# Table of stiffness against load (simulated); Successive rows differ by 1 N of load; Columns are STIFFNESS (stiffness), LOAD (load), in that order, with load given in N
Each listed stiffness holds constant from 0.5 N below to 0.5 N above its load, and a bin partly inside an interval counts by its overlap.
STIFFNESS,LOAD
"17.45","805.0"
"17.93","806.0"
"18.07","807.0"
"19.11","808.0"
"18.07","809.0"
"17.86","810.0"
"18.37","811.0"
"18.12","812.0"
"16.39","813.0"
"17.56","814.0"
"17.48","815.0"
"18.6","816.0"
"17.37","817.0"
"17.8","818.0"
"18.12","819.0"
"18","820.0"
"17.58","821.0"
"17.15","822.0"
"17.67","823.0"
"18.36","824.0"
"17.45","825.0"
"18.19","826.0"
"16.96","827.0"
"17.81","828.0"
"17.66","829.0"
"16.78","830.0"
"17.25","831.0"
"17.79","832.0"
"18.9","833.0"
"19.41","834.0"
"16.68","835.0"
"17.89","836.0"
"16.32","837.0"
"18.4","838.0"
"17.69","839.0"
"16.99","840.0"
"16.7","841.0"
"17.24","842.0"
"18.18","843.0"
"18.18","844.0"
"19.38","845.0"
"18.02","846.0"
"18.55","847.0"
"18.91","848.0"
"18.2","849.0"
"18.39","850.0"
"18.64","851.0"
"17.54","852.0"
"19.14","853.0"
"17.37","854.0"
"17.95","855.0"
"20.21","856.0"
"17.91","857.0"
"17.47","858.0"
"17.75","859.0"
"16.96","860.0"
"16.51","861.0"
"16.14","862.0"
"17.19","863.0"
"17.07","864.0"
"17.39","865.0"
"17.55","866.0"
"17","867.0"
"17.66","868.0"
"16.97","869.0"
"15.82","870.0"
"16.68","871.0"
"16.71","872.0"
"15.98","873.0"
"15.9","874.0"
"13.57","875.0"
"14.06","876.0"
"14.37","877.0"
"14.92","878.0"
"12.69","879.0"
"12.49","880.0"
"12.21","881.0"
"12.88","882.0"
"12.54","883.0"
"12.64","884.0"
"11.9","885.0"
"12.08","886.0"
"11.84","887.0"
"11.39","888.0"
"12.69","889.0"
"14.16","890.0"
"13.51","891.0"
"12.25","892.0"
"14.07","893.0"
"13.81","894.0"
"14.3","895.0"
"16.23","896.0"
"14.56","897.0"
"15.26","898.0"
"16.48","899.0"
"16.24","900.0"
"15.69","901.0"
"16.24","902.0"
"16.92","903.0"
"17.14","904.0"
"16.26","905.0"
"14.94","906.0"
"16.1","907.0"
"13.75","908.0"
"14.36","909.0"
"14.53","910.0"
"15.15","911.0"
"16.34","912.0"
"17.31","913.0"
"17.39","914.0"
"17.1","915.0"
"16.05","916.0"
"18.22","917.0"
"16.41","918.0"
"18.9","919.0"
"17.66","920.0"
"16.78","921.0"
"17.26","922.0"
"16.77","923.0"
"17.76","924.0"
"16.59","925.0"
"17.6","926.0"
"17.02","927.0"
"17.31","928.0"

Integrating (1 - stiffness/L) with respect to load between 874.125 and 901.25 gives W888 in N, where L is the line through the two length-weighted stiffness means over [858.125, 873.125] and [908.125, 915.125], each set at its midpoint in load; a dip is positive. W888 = 4.5 N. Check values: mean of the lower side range 16.9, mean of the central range 13.7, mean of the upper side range 15.8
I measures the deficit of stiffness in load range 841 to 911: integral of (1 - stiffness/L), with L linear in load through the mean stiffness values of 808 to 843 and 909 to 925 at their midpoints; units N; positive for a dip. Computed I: 5.8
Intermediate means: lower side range 17.7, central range 15.8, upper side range 16.8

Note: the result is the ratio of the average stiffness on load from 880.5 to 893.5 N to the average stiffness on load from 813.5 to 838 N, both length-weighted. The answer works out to 0.71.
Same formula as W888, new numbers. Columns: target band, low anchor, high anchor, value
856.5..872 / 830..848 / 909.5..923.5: 0.41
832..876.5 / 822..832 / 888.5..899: -3.44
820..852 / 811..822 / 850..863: -0.17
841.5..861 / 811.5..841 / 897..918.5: -1.14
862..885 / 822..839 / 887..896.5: -0.54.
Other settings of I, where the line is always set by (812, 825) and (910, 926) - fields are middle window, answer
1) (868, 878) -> 1.0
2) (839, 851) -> -0.4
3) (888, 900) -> 2.0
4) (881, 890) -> 2.5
